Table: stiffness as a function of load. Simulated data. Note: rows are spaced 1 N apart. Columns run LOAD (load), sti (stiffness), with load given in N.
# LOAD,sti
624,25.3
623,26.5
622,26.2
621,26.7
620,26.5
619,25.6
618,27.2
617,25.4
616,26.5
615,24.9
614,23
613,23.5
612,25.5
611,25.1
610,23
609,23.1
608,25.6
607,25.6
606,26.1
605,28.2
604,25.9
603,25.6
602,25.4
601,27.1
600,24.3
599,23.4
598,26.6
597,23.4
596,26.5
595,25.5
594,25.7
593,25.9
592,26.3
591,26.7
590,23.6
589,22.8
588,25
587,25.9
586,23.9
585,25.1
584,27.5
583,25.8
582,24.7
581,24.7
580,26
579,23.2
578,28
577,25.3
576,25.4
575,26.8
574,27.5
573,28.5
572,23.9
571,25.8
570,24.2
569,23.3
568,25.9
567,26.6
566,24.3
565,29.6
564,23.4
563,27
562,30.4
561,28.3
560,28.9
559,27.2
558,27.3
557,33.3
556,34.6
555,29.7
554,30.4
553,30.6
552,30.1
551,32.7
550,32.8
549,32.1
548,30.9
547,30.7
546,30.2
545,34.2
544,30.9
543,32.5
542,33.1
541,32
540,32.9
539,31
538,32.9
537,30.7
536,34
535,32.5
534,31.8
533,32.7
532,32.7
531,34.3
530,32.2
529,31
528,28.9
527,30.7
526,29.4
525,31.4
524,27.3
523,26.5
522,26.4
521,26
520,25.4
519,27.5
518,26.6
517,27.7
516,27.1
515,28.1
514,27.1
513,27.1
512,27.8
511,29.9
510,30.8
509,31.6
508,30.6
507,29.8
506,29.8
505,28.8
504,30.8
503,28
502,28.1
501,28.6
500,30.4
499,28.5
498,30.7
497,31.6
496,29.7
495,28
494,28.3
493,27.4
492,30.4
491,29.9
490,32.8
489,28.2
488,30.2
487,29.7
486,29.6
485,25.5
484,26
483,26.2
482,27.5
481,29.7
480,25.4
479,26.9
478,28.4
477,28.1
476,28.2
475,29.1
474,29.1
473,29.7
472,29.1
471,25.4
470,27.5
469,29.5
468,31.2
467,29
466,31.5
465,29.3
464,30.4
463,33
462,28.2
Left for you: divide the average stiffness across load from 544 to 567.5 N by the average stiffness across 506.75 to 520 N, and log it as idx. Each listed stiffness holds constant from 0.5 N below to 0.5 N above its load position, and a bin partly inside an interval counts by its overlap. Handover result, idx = 1.0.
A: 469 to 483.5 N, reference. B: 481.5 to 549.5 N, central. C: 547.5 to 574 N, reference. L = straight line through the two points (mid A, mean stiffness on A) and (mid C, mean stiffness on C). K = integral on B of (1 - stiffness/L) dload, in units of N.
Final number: -3.7 N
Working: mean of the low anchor 27.9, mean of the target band 29.8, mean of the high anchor 28.5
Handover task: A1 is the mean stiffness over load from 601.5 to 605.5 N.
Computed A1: 26.3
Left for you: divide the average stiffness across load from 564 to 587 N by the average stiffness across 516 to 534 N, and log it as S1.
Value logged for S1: 0.88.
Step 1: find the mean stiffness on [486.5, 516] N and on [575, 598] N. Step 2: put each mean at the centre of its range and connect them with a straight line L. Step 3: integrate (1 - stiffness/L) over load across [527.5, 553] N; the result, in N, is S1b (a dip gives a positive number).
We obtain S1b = -4.1 N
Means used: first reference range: 29.4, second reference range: 25.4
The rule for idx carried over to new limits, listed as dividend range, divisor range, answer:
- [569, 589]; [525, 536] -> 0.80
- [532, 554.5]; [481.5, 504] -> 1.10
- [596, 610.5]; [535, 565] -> 0.82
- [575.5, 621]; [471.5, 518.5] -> 0.88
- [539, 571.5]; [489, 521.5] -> 1.02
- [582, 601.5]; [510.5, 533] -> 0.88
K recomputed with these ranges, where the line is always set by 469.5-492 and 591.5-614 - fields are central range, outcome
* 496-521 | -1.1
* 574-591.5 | 0.3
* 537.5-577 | -4.2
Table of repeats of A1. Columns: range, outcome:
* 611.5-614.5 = 24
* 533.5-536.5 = 32.8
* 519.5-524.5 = 26.3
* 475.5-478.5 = 28.2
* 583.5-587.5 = 25.6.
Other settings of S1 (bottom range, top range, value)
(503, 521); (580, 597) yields 0.89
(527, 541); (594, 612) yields 0.79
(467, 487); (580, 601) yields 0.90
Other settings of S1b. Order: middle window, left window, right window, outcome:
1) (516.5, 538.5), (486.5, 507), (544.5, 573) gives -0.6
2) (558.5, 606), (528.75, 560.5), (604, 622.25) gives 4.0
